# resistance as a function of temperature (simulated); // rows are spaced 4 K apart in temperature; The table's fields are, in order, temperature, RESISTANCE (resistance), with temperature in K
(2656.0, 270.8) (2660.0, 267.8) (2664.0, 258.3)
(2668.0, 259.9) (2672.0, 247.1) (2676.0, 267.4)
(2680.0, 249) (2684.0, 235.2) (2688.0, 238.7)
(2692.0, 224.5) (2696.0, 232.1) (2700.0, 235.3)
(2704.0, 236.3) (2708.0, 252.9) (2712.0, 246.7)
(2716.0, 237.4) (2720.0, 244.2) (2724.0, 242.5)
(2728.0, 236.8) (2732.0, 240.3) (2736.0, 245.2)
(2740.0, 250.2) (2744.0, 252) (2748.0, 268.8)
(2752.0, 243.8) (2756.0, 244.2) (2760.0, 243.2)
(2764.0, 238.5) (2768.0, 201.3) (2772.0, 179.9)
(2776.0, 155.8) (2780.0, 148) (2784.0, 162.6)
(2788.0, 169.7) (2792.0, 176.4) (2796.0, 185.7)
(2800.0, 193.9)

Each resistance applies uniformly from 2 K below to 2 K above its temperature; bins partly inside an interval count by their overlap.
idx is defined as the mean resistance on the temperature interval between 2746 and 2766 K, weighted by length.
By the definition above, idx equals 248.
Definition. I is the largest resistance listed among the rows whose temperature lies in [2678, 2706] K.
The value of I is 249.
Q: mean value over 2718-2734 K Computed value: 241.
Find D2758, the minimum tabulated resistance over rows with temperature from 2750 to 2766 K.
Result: 238.5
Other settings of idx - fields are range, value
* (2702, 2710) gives 245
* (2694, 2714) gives 241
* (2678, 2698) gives 236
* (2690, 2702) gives 231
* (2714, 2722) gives 241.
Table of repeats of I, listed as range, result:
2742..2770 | 268.8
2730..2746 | 252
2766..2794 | 201.3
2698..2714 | 252.9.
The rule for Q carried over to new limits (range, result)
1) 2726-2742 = 243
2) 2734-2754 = 252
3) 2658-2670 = 262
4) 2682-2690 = 237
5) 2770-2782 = 161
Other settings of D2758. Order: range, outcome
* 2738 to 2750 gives 250.2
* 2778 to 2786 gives 148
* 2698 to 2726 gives 235.3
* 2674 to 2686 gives 235.2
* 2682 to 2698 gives 224.5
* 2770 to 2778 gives 155.8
